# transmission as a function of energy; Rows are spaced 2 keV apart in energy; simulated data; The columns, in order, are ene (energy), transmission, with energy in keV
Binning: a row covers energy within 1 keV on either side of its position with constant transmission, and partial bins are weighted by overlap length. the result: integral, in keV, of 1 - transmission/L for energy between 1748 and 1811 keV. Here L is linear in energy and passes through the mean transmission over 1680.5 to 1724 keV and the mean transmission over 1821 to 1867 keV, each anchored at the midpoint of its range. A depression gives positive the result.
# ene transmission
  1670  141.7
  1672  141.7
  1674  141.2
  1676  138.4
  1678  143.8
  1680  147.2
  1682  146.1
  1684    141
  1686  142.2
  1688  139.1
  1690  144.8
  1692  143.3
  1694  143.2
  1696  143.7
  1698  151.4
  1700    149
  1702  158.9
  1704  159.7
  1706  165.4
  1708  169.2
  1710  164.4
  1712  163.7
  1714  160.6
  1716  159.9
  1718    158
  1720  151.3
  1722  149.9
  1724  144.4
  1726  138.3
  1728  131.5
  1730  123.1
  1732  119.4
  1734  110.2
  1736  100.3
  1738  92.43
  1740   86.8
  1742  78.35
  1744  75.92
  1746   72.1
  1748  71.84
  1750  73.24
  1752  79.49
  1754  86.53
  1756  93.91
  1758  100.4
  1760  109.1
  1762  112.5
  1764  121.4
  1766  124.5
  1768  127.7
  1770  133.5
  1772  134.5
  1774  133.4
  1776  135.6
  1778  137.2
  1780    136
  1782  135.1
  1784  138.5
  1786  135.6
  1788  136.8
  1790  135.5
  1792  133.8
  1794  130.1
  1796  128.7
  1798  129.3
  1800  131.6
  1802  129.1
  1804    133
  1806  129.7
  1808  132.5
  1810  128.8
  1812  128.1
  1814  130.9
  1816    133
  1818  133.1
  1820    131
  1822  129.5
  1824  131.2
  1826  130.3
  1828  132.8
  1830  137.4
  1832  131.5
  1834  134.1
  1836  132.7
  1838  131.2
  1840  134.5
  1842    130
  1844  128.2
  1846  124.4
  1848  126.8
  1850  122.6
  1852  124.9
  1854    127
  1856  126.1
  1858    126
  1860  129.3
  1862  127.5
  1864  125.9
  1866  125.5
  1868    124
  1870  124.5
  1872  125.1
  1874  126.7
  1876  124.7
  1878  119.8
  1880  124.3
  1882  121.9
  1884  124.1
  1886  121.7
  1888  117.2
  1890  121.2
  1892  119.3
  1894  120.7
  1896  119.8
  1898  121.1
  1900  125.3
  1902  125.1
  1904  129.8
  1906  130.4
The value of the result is 7.5 keV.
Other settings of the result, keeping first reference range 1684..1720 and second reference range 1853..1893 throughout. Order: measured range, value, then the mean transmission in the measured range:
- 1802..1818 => 0.5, 131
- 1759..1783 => 2.2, 128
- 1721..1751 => 8.8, 105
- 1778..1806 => 1.0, 133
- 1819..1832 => 0.0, 132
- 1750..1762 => 4.2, 93.7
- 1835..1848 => 0.0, 130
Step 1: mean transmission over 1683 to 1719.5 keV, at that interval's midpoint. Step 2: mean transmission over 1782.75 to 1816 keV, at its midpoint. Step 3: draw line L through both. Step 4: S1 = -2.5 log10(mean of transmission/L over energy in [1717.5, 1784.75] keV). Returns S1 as 0.233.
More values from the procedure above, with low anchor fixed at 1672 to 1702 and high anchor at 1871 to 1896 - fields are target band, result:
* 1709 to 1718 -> -0.15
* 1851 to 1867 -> -0.01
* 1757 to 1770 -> 0.16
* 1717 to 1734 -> 0.02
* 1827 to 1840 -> -0.05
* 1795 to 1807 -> 0.01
